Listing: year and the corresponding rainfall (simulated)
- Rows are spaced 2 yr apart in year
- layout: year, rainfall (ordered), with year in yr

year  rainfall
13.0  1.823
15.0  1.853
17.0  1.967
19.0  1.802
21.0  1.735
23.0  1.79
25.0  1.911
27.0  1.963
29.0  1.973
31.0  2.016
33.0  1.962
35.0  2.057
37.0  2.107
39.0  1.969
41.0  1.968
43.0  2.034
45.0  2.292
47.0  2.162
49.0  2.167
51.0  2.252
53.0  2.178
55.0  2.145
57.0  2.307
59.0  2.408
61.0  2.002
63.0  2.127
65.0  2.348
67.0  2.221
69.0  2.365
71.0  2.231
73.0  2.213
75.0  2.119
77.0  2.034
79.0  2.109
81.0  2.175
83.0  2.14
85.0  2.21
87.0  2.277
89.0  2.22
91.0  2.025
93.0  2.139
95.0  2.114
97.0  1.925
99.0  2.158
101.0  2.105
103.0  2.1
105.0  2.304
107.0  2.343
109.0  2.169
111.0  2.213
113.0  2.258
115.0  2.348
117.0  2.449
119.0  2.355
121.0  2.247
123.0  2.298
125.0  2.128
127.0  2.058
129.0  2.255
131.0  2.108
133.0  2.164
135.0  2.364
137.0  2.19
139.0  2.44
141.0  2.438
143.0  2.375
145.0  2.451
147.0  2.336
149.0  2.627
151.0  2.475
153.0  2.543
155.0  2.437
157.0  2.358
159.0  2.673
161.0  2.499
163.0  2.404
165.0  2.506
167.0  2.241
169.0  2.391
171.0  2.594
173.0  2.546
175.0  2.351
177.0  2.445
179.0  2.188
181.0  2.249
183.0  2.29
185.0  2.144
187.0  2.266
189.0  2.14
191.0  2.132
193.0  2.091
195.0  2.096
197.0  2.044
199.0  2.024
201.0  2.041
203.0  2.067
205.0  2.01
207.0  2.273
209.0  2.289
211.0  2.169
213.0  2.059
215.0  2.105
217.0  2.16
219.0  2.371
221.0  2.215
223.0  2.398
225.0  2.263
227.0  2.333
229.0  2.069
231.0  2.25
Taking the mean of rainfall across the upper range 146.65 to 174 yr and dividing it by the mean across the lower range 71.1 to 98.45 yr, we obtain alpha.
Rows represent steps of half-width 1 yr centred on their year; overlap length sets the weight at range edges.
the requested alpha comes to 1.16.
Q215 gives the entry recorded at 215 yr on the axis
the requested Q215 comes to 2.105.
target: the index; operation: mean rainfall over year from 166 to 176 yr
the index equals 2.42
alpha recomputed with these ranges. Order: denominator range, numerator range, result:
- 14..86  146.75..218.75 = 1.09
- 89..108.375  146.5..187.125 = 1.13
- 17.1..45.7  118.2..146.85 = 1.16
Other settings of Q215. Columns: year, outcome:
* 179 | 2.188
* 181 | 2.249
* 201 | 2.041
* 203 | 2.067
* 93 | 2.139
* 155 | 2.437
